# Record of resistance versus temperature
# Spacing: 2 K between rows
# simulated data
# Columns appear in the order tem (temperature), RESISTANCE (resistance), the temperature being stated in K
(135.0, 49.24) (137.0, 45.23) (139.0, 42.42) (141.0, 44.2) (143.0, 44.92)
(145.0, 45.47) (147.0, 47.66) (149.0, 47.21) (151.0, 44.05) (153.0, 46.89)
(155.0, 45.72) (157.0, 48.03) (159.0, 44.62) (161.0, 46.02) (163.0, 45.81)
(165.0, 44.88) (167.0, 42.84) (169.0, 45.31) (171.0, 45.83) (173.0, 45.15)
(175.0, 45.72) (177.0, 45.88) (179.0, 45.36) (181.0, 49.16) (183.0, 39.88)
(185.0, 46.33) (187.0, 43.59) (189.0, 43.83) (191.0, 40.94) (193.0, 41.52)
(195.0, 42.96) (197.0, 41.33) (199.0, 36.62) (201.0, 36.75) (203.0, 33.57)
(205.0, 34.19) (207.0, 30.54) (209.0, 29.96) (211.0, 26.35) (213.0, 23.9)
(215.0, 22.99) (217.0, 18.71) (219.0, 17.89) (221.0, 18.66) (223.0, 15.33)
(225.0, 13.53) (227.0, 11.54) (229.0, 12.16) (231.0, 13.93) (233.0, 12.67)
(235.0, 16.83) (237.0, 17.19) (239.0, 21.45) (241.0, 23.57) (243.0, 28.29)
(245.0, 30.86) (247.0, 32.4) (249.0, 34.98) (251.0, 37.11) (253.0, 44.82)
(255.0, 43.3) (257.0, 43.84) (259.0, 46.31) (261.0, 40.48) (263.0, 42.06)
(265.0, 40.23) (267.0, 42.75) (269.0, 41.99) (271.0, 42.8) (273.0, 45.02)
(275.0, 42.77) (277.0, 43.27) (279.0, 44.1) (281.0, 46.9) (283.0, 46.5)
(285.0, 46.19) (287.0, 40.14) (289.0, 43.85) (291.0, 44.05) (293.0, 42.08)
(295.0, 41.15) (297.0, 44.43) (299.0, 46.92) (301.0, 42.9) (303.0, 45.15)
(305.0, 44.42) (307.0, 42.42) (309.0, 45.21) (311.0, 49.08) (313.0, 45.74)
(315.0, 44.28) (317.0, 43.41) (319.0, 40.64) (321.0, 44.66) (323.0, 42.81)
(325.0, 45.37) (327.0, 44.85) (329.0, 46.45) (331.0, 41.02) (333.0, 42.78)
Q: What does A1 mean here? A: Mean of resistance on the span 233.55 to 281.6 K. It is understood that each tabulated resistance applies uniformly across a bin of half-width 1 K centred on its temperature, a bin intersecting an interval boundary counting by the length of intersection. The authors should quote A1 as 36.9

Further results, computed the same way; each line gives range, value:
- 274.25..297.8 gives 43.8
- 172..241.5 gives 30.3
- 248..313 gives 43.4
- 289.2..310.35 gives 44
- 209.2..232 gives 18.2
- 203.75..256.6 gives 24.6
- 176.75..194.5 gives 43.9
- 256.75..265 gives 42.8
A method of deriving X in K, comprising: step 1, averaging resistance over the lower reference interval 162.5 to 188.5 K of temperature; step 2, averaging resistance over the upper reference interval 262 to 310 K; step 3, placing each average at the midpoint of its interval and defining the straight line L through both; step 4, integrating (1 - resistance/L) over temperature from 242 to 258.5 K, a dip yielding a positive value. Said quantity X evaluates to 2.6 K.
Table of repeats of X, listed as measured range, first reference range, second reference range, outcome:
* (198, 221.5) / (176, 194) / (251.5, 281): 8.6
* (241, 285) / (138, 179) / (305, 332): 3.9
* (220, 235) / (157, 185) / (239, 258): 9.4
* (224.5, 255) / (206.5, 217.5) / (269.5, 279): 9.0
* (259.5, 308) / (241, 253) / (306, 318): -4.7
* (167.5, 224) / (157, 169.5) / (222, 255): 0.7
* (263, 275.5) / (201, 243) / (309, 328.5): -3.8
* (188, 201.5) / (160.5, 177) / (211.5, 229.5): -4.1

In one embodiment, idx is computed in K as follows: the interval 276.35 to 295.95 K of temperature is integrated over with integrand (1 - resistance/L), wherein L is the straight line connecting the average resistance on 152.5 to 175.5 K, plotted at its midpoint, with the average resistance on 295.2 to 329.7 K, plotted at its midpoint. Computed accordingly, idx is 0.38 K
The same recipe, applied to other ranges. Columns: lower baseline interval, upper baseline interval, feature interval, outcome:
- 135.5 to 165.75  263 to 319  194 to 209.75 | 3.2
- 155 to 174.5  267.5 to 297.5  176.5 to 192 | 0.3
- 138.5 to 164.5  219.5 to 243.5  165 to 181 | -3.2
